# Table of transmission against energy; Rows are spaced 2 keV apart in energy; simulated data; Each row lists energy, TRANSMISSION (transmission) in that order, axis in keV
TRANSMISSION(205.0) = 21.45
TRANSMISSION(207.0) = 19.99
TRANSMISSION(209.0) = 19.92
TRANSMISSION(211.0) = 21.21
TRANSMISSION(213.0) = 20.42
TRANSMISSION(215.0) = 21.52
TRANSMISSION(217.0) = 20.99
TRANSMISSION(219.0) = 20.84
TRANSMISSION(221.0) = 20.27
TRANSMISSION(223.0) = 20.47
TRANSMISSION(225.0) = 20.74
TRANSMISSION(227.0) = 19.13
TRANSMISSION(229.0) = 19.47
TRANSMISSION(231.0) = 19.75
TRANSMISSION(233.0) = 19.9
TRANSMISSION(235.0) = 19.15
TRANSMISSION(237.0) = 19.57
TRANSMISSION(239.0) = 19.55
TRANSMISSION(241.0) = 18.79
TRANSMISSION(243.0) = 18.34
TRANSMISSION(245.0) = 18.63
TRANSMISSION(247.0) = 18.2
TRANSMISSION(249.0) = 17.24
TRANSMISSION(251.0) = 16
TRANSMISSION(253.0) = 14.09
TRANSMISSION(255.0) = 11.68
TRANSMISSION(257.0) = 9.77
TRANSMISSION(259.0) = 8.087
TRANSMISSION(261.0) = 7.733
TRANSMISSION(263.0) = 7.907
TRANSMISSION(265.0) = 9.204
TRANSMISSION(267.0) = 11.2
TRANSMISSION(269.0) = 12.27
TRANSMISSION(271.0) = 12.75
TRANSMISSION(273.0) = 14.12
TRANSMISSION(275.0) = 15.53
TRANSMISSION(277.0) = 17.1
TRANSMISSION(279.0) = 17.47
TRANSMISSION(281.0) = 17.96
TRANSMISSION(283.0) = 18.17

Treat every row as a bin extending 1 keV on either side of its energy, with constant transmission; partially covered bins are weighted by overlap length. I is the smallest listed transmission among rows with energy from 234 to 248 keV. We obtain 18.2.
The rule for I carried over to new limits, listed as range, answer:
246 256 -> 11.68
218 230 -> 19.13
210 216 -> 20.42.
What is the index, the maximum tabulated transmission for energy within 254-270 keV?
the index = 12.27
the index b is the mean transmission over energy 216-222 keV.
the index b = 20.7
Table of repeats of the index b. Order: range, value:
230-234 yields 19.8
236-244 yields 19.1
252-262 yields 10.3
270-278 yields 14.9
